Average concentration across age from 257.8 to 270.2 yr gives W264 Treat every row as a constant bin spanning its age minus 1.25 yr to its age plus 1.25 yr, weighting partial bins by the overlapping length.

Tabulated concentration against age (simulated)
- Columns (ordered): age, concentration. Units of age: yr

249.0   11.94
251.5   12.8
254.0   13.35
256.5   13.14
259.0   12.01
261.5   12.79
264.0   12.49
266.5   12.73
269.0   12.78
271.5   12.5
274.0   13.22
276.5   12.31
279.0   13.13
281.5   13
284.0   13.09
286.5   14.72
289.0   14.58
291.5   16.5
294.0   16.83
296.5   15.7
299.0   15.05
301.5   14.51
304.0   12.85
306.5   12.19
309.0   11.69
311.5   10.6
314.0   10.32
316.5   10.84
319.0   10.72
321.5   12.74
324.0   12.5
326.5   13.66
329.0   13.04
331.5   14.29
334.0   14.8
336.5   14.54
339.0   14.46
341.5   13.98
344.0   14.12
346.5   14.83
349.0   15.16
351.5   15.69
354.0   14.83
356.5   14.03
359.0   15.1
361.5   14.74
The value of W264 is 12.6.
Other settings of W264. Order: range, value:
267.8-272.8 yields 12.6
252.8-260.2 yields 12.8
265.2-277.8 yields 12.7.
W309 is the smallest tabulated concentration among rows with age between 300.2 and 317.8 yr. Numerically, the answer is 10.32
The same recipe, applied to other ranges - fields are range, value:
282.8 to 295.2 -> 13.09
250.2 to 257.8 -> 12.8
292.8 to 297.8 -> 15.7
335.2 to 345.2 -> 13.98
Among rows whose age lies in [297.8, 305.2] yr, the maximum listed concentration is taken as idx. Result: 15.05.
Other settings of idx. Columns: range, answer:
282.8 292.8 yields 16.5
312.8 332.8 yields 14.29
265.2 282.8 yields 13.22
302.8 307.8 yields 12.85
